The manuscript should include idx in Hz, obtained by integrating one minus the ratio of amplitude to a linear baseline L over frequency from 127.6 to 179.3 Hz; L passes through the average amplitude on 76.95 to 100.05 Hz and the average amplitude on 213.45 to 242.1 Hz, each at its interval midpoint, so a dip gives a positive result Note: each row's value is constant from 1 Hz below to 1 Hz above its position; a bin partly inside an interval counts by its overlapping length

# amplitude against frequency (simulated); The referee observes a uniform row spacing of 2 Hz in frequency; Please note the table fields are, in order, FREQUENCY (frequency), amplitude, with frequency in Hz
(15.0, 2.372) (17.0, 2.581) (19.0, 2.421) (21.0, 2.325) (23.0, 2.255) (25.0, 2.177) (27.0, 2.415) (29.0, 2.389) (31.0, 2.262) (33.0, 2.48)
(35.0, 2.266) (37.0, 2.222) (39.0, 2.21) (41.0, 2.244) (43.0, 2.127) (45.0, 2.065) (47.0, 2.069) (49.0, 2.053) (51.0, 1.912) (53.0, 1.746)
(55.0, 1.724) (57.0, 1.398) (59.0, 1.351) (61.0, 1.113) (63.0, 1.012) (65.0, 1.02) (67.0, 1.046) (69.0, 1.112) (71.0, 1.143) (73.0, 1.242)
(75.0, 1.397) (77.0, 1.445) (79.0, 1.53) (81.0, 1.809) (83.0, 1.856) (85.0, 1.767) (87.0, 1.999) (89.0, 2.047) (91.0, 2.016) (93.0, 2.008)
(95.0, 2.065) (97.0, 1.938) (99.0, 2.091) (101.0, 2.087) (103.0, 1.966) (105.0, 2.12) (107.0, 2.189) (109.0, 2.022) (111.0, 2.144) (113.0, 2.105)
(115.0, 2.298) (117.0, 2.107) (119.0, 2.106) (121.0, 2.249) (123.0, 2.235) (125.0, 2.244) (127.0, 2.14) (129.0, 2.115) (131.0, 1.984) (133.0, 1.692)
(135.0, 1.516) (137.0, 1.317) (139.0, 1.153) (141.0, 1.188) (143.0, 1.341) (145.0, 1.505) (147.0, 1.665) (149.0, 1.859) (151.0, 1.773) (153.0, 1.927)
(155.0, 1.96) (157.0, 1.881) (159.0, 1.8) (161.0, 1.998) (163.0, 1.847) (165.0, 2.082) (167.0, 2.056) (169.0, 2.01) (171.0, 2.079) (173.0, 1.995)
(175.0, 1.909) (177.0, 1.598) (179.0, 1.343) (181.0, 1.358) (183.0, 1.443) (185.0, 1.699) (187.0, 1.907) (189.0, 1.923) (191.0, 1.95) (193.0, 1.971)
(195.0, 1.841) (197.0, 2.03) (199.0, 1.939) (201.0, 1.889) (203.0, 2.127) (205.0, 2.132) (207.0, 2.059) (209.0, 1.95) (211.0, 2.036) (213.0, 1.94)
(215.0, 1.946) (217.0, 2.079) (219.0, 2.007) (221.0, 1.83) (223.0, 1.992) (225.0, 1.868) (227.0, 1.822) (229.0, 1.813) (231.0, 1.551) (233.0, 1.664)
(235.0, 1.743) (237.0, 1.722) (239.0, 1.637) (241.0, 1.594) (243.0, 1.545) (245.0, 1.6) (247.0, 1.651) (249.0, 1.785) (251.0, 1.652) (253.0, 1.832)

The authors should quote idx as 2.6 Hz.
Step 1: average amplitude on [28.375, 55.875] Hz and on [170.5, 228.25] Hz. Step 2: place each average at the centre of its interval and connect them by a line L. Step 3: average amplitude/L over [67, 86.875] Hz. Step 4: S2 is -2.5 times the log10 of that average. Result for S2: 0.36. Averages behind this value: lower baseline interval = 2.12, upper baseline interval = 1.88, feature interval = 1.48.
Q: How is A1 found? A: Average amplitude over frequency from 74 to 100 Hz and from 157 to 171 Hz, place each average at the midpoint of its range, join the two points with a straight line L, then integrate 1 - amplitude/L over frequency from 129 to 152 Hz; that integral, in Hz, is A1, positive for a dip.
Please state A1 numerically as 4.3 Hz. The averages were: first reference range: 1.84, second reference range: 1.97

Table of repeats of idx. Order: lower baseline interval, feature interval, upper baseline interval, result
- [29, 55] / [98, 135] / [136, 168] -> -4.9 Hz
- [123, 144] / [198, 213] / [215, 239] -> -1.8 Hz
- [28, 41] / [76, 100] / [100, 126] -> 3.4 Hz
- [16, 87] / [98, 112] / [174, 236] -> -1.9 Hz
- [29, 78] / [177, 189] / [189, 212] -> 2.3 Hz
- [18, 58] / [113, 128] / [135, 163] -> -3.5 Hz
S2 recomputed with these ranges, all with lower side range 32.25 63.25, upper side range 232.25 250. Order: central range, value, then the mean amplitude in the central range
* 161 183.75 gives -0.04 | 1.81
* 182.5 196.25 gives -0.07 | 1.84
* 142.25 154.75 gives 0.04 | 1.7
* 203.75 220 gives -0.19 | 2.02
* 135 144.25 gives 0.35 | 1.29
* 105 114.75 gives -0.17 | 2.13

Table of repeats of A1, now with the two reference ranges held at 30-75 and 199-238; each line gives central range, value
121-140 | -0.5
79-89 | -0.5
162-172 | -0.9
